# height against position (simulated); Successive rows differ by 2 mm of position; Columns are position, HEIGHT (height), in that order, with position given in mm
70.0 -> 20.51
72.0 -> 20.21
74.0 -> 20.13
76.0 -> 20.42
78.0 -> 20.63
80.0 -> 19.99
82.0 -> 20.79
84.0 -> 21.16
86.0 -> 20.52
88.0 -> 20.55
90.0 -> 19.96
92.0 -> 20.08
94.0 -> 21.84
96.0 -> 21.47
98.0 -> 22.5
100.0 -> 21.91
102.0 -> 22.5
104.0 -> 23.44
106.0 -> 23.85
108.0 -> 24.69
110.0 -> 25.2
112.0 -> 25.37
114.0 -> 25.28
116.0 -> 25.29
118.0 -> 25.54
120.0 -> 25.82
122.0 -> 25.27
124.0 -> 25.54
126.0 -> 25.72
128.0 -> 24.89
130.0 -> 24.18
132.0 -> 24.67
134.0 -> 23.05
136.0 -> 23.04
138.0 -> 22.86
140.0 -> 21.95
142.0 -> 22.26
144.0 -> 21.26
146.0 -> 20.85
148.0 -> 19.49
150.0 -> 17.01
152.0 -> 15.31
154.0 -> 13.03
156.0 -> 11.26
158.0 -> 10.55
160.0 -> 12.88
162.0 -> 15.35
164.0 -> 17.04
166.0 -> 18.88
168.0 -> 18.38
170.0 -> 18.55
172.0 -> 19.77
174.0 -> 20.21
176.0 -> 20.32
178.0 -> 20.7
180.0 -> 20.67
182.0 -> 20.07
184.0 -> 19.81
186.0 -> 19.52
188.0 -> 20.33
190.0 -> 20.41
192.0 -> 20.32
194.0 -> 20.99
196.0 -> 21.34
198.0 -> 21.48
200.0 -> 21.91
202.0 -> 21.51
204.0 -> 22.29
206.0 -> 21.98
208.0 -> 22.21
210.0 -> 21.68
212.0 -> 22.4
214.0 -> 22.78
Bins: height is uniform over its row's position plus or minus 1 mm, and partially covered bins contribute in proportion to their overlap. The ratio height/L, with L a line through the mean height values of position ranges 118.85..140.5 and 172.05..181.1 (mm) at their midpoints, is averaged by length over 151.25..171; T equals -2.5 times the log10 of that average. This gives 0.39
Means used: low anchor 24.3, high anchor 20.4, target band 15.1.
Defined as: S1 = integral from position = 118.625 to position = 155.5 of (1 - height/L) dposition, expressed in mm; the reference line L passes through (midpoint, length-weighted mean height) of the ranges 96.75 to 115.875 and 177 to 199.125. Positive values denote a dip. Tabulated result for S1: 1.3 mm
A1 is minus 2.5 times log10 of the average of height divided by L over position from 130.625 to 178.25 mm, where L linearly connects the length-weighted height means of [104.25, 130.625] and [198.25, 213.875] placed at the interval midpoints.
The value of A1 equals 0.26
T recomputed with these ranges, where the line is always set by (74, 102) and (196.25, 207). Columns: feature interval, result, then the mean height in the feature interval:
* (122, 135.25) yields -0.163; 24.7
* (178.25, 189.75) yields 0.079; 20.1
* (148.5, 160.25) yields 0.492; 13.6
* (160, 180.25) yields 0.159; 18.6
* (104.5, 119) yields -0.182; 25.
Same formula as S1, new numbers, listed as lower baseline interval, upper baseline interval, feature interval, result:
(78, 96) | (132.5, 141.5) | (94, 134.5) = -4.50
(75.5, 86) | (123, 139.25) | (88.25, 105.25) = 0.05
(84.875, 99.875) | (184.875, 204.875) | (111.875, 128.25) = -3.43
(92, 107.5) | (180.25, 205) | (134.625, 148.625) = -0.04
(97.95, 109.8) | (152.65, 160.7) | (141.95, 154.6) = -4.01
